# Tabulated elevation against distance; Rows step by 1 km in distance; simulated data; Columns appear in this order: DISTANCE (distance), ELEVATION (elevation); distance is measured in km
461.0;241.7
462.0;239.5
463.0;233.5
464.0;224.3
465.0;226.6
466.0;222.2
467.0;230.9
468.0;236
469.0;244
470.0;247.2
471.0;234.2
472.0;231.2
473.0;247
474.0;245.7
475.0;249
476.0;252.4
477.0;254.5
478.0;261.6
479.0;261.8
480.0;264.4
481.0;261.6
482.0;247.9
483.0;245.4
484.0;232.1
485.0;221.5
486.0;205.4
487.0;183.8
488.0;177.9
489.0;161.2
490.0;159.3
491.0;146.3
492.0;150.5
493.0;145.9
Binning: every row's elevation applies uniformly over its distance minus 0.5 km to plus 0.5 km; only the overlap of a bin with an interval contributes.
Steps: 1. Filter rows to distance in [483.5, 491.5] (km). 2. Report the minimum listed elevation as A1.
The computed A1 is 146.3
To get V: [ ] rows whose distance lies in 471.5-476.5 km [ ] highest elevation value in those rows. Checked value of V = 252.4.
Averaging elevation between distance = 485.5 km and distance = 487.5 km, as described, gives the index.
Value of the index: 195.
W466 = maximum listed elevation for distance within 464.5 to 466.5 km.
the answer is 226.6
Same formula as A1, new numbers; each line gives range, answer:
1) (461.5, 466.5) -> 222.2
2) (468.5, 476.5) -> 231.2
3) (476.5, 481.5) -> 254.5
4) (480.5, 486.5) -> 205.4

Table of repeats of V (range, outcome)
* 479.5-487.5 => 264.4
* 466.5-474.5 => 247.2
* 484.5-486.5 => 221.5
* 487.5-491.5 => 177.9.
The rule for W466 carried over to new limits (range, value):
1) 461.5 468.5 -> 239.5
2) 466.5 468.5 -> 236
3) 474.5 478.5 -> 261.6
